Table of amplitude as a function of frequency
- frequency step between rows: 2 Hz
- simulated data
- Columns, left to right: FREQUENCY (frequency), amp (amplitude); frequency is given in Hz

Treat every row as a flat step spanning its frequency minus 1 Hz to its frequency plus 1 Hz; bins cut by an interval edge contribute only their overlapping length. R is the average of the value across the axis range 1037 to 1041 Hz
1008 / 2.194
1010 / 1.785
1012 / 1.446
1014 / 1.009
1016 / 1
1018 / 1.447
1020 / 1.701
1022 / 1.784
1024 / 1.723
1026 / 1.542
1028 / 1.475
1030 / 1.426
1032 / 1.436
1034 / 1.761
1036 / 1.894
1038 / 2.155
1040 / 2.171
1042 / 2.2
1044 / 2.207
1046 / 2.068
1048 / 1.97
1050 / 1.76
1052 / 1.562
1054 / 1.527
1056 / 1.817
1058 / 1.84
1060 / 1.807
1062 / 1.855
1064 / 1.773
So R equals 2.16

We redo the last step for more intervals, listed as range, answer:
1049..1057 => 1.67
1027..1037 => 1.6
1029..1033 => 1.43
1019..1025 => 1.74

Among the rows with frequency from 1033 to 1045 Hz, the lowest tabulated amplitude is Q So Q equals 1.761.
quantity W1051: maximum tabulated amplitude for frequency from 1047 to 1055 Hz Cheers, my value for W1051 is 1.97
